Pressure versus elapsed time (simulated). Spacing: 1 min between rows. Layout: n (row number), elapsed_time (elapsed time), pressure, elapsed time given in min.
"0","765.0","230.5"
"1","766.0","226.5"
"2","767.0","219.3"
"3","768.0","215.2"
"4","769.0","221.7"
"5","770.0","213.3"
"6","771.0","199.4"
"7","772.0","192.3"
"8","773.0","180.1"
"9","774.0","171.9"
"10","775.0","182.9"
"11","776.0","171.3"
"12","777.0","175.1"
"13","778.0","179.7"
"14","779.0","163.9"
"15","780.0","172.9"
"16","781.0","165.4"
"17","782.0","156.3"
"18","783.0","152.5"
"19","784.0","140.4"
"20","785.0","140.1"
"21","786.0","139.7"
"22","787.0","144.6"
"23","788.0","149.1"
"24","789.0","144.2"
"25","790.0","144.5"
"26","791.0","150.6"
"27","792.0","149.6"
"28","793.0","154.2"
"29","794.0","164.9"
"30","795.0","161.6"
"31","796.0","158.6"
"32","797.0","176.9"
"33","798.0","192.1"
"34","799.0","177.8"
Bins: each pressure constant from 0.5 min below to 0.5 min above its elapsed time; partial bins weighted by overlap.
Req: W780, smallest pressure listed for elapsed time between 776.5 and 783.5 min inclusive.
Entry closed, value 152.5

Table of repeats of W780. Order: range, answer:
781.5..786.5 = 139.7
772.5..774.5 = 171.9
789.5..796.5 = 144.5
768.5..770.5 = 213.3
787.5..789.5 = 144.2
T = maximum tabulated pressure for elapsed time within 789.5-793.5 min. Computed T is 154.2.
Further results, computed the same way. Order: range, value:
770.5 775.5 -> 199.4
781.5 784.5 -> 156.3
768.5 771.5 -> 221.7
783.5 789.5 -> 149.1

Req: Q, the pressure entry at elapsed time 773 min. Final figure 180.1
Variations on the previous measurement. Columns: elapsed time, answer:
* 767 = 219.3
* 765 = 230.5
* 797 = 176.9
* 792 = 149.6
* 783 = 152.5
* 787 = 144.6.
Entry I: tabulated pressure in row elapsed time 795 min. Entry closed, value 161.6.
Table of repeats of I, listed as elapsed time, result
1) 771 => 199.4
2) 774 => 171.9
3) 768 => 215.2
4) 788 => 149.1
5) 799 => 177.8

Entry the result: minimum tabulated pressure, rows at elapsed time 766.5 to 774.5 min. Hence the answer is 171.9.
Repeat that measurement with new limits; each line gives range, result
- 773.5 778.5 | 171.3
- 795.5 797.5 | 158.6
